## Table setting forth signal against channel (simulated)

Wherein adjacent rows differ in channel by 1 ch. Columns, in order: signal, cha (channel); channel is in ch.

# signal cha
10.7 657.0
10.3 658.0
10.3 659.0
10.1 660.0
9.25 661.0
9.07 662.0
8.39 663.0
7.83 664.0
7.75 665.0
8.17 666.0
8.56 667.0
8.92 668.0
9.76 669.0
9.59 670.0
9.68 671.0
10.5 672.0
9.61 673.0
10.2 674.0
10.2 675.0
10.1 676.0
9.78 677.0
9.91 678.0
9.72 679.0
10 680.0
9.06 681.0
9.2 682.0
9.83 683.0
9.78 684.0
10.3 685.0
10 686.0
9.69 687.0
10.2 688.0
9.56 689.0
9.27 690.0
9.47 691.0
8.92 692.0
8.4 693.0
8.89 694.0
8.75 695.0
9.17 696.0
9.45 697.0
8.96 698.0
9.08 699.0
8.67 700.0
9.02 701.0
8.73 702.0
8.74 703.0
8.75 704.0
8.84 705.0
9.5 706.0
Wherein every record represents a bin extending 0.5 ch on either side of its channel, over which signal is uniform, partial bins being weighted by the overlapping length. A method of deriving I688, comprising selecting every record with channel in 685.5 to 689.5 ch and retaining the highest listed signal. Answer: 10.2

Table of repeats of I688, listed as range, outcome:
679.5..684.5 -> 10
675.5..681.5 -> 10.1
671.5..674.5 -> 10.5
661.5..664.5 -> 9.07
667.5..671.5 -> 9.76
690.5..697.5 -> 9.47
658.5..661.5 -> 10.3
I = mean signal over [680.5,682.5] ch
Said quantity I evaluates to 9.13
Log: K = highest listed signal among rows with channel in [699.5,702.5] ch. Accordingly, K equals 9.02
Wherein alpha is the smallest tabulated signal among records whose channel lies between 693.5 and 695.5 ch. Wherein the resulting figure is 8.75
